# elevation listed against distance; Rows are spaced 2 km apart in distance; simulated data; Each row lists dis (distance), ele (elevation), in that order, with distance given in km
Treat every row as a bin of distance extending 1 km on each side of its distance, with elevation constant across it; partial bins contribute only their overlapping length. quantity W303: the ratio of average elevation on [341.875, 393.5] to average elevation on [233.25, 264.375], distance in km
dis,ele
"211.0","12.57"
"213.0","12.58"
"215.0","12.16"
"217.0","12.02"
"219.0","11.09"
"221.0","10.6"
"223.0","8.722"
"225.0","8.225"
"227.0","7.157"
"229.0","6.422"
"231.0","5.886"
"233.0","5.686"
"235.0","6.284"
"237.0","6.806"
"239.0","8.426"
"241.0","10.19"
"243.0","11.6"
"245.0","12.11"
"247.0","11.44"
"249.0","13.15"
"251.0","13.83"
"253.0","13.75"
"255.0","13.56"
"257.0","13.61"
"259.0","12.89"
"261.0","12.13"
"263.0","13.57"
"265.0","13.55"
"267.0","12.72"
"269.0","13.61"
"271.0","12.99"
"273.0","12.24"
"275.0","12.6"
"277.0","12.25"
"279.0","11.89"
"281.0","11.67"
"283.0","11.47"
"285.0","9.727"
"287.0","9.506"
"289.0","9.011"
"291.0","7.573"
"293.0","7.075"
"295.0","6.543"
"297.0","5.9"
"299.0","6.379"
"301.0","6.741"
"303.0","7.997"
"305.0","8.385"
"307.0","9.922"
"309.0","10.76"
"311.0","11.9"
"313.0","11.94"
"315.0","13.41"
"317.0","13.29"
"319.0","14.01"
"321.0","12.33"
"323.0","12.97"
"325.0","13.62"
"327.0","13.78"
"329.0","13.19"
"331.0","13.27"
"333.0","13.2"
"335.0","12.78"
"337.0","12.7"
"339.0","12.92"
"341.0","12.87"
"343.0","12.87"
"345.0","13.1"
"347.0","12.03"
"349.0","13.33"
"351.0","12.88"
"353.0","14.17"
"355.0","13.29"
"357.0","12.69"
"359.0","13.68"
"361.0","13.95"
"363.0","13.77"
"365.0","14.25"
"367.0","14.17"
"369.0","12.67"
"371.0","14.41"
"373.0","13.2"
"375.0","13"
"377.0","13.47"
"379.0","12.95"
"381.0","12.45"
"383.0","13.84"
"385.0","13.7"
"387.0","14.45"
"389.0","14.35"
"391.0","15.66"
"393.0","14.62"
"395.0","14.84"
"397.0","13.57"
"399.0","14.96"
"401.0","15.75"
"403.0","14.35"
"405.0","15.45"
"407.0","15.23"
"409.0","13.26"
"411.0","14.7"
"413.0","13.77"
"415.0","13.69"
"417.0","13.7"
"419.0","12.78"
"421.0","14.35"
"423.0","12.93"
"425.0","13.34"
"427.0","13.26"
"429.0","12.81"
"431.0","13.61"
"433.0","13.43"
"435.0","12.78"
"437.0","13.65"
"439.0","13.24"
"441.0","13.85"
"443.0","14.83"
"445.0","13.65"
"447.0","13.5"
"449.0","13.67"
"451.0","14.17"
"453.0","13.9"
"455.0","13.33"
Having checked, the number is 1.2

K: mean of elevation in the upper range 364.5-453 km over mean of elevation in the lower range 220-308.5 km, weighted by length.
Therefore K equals 1.37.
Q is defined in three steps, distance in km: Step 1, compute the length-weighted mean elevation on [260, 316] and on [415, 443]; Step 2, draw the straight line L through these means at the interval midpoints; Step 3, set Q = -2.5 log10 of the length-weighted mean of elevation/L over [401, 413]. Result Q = -0.13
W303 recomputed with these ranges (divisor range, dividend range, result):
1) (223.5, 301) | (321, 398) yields 1.31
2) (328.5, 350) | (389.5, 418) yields 1.12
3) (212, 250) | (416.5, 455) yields 1.43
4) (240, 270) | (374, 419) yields 1.11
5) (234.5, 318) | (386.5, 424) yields 1.32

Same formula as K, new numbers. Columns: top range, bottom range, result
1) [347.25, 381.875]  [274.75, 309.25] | 1.48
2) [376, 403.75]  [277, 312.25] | 1.56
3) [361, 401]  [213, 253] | 1.43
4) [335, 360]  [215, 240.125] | 1.57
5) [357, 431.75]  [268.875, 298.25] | 1.37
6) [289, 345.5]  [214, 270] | 1.03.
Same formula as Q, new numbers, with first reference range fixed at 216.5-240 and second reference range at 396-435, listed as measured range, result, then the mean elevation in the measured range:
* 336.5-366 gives -0.12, 13.2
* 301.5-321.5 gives -0.06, 11.3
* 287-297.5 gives 0.31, 7.5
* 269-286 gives -0.24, 12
